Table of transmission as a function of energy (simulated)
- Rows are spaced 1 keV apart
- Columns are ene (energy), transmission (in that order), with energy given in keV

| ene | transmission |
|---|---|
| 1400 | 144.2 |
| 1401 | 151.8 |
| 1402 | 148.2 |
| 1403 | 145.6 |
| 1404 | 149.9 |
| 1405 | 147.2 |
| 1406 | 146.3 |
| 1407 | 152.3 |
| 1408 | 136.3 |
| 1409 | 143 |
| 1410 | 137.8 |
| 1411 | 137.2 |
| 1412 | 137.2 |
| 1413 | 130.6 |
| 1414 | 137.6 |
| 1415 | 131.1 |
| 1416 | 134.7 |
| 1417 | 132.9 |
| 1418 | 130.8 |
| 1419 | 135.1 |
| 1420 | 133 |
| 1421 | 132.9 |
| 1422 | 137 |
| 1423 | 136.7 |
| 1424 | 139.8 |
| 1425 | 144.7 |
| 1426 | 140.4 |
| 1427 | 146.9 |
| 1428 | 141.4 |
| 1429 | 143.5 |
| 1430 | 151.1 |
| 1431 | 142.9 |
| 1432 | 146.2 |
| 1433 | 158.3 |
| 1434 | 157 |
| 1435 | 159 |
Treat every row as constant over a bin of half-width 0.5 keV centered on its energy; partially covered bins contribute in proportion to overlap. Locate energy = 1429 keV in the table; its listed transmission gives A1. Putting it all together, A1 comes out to 143.5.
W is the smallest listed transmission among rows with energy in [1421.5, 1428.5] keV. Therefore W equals 136.7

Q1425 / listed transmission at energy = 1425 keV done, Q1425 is 144.7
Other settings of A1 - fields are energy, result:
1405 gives 147.2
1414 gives 137.6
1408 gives 136.3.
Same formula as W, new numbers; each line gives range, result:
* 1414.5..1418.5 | 130.8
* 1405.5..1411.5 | 136.3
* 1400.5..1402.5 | 148.2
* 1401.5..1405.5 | 145.6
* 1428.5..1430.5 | 143.5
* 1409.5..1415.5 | 130.6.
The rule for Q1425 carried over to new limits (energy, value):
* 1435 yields 159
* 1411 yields 137.2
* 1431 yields 142.9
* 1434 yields 157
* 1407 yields 152.3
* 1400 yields 144.2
